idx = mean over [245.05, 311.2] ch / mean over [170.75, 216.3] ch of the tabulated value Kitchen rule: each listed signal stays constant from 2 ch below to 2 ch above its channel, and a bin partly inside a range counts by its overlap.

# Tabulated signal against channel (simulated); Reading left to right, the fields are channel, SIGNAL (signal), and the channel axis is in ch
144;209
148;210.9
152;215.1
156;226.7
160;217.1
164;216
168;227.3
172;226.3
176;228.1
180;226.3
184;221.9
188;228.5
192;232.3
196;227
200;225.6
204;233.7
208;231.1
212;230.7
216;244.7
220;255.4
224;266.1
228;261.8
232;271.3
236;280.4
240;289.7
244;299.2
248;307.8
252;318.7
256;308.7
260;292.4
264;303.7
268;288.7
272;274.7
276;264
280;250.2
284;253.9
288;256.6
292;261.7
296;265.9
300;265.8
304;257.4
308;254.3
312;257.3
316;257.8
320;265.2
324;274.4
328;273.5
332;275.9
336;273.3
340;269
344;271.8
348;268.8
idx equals 1.21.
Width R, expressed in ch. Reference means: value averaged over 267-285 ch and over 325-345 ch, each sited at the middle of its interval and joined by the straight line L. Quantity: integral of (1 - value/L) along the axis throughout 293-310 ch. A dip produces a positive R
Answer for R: 0.5 ch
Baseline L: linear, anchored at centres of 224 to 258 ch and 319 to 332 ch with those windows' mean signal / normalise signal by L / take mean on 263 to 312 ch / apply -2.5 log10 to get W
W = 0.06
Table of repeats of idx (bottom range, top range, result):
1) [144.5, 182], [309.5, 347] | 1.21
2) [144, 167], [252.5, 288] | 1.29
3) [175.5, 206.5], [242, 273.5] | 1.31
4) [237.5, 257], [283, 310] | 0.85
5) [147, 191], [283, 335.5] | 1.18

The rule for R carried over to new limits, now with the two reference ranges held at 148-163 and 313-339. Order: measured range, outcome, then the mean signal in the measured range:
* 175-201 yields 0.1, 227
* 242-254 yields -3.0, 309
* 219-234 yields -1.5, 264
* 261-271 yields -1.7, 294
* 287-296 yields -0.1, 261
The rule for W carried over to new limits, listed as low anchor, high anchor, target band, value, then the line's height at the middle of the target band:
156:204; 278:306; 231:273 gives -0.194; 247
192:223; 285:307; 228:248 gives -0.165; 245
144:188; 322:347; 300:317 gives 0.030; 265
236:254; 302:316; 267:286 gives 0.057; 279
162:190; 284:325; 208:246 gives -0.109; 239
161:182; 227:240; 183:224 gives 0.069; 250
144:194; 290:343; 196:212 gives 0.014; 233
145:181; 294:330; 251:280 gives -0.158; 250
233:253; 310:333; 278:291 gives 0.109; 281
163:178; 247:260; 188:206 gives 0.100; 252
